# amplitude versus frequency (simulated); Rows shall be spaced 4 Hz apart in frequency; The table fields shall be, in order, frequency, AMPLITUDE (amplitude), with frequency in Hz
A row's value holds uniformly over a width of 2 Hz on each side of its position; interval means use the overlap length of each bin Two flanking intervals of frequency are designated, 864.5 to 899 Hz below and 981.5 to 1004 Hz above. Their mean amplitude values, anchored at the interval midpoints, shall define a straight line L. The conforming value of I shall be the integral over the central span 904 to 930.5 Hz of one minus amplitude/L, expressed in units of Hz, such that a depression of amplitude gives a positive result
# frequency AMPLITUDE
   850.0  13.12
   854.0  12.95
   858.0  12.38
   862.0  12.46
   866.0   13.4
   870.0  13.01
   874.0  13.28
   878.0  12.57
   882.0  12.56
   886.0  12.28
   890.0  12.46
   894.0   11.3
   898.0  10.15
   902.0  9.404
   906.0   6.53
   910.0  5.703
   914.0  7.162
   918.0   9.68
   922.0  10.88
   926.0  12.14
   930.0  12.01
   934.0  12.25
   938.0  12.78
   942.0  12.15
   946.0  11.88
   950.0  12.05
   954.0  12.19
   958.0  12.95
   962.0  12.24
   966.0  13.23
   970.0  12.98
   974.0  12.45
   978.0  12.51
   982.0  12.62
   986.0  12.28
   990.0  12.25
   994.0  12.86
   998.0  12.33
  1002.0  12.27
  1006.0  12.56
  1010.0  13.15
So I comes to 7.3 Hz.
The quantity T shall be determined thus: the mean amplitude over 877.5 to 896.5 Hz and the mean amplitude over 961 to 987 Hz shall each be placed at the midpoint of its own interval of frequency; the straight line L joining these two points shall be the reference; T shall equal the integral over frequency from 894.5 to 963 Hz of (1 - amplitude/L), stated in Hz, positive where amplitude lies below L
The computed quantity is 9.4 Hz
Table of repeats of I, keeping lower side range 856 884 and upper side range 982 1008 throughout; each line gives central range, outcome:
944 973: 0.1 Hz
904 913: 4.6 Hz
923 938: 0.6 Hz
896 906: 2.8 Hz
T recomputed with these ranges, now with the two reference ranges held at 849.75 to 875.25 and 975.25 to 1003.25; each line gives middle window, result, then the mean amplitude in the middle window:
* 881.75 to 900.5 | 1.8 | 11.6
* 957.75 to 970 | -0.3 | 12.8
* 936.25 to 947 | 0.3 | 12.3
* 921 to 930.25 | 0.7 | 11.7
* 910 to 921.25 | 4.0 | 8.21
